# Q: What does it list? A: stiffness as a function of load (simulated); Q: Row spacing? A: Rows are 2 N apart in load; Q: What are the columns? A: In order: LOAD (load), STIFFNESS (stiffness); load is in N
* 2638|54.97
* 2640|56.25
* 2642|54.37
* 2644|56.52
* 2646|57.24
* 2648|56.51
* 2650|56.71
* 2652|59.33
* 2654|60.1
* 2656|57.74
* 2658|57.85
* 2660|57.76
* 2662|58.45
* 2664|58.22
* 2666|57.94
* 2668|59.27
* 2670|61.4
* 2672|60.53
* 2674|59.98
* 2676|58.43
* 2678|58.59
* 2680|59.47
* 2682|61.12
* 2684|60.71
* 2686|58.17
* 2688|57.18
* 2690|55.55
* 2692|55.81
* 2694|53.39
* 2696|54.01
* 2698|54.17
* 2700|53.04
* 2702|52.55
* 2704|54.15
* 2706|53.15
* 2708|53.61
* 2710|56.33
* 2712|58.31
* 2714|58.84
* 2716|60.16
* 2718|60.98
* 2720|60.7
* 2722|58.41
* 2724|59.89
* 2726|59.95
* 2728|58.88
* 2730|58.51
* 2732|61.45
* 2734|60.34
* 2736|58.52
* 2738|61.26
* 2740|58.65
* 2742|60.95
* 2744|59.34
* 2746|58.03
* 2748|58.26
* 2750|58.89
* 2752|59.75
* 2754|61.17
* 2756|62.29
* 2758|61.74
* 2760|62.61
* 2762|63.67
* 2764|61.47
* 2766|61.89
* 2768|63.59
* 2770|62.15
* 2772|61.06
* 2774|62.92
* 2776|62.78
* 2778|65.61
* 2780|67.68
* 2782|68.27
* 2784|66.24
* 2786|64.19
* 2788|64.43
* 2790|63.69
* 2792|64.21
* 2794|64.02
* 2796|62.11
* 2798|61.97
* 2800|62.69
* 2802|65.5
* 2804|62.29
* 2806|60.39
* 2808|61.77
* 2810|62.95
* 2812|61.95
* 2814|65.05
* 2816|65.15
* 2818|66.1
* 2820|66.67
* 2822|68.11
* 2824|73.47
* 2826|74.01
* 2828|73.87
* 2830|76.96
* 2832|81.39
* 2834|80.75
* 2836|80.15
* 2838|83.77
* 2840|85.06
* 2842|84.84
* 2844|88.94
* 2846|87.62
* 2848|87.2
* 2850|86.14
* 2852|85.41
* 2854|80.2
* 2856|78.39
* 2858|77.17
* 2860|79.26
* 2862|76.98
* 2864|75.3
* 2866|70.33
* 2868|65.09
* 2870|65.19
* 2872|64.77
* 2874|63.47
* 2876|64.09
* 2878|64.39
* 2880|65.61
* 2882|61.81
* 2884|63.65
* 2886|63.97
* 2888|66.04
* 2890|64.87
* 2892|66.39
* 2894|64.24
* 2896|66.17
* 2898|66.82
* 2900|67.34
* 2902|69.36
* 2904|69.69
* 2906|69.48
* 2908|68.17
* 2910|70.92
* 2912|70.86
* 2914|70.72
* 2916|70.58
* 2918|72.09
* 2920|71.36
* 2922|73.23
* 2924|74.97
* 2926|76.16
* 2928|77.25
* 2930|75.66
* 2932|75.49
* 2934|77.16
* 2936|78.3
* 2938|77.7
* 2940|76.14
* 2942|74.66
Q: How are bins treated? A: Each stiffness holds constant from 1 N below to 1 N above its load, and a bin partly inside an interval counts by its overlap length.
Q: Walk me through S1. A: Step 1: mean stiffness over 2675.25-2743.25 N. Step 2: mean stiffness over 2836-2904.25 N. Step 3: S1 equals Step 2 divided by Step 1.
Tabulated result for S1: 1.26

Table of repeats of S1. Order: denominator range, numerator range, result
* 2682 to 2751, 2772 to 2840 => 1.17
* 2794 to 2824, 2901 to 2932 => 1.13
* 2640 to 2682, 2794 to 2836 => 1.16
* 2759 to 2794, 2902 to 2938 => 1.14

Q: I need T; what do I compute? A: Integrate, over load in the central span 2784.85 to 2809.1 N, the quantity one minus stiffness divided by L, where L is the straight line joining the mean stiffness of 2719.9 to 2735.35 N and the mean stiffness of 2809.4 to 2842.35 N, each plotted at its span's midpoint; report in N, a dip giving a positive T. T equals 2.2 N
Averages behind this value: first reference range 59.7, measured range 63.1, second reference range 73.4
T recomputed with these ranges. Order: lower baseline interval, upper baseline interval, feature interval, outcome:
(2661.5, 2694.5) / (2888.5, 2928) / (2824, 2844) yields -4.2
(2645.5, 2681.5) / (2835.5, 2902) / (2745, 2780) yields 2.0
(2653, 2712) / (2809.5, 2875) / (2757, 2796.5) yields 2.4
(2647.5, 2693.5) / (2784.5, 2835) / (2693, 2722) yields 2.3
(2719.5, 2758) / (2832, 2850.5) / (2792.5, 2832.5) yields 5.8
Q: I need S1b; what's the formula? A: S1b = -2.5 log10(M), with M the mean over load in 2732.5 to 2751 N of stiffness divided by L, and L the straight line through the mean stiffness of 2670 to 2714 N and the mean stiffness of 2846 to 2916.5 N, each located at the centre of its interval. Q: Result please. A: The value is 0.02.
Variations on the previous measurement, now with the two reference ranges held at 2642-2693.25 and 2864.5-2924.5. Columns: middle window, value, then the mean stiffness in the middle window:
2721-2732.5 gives 0.02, 59.4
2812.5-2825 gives -0.05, 67.2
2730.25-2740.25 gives 0.02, 60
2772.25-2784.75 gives -0.04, 65.3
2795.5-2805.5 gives 0.02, 62.8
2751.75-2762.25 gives 0.00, 61.9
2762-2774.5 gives 0.00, 62.3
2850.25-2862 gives -0.21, 80.2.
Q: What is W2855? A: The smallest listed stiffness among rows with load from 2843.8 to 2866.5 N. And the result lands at 70.33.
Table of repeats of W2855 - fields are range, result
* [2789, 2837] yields 60.39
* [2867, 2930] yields 61.81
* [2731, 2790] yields 58.03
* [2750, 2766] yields 58.89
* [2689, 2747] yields 52.55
